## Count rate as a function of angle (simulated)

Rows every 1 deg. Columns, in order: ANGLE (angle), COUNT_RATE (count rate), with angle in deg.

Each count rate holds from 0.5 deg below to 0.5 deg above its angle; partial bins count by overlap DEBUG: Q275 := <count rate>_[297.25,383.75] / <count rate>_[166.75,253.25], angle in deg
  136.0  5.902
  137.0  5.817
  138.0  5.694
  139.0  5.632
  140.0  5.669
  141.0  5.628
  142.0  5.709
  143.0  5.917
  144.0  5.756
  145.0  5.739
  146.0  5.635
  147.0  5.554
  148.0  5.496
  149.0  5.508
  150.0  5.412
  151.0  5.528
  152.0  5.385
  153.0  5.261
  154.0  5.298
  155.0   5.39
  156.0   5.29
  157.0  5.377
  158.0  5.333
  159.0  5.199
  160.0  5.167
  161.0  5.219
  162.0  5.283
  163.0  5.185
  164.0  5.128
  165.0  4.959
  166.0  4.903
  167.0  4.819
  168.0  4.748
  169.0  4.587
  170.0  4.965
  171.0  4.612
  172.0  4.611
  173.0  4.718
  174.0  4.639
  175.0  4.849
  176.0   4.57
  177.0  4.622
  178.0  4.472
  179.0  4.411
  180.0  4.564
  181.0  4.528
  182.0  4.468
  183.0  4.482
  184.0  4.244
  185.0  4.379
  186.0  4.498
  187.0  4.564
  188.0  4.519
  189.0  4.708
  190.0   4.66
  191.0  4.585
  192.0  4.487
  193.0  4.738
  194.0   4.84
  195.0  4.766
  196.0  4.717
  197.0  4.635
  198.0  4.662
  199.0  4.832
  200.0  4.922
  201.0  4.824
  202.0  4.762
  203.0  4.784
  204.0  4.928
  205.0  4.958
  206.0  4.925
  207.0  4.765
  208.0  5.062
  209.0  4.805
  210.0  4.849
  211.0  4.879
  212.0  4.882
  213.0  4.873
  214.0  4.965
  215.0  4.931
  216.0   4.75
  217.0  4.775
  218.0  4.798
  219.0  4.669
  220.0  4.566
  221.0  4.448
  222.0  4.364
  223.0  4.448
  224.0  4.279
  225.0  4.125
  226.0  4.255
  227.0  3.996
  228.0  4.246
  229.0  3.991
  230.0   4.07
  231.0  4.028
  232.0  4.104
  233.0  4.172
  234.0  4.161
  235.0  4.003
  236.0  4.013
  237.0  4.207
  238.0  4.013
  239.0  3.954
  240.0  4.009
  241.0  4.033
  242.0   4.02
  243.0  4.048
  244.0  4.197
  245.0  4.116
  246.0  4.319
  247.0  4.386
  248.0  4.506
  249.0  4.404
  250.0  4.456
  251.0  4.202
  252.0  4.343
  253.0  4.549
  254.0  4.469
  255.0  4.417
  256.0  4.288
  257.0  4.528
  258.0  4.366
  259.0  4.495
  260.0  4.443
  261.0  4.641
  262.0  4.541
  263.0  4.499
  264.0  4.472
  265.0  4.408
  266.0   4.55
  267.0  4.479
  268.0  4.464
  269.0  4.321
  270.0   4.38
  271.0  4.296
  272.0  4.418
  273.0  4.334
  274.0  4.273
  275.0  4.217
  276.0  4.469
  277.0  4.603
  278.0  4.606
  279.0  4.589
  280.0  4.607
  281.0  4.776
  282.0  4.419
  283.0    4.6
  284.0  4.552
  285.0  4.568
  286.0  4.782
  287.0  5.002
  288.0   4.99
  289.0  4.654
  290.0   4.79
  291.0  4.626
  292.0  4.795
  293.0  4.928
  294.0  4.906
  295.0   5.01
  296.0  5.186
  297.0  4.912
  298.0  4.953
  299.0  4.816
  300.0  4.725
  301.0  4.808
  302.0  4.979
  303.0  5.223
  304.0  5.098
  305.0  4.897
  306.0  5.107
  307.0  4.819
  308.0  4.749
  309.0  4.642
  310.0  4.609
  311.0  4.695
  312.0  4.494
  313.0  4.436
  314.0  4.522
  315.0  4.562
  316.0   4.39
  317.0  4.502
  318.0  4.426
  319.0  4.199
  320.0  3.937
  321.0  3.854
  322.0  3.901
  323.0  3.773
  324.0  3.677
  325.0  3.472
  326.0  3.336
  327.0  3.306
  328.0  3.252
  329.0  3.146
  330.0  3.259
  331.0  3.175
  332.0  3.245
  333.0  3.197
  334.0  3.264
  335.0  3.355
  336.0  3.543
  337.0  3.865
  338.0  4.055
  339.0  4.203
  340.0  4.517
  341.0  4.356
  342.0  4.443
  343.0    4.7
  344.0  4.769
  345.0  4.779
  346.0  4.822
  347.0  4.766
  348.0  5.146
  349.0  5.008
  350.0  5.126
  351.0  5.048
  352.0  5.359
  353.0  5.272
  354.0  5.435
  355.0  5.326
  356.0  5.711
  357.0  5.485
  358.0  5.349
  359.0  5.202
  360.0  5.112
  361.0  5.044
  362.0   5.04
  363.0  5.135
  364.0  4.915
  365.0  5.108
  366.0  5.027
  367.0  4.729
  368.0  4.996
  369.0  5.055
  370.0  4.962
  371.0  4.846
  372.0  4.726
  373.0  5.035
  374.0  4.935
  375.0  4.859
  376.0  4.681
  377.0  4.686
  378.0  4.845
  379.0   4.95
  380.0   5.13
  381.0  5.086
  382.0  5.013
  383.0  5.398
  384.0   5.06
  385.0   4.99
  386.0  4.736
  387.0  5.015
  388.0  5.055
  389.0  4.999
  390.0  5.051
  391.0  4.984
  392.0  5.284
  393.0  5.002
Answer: 1.02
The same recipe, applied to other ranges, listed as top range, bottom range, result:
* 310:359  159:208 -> 0.91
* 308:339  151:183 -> 0.79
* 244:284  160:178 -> 0.92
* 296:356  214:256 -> 1.02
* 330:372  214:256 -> 1.09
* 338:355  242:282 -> 1.10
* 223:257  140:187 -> 0.83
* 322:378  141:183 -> 0.89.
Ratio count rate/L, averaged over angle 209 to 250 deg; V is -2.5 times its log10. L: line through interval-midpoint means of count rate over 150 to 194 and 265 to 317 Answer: 0.10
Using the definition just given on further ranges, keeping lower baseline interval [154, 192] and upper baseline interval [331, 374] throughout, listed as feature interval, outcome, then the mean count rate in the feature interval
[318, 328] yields 0.259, 3.73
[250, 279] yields 0.077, 4.43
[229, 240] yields 0.173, 4.07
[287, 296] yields -0.027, 4.87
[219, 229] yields 0.112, 4.31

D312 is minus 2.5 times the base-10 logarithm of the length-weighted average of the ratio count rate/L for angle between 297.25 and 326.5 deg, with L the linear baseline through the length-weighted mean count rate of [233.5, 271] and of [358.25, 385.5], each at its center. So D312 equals 0.04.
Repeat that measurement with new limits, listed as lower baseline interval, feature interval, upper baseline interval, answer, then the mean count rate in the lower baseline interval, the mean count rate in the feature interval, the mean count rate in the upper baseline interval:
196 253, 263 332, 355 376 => 0.08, 4.46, 4.44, 5.06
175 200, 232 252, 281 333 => 0.09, 4.59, 4.17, 4.42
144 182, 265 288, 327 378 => 0.06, 5.05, 4.52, 4.61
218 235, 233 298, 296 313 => 0.02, 4.25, 4.46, 4.84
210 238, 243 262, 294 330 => 0.00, 4.41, 4.39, 4.4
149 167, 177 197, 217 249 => 0.07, 5.25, 4.56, 4.22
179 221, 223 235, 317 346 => 0.10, 4.71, 4.14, 3.85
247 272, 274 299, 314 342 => -0.13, 4.44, 4.72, 3.79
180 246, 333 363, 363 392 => 0.03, 4.5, 4.74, 4.97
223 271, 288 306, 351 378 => -0.07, 4.28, 4.91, 5.07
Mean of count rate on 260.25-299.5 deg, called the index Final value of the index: 4.63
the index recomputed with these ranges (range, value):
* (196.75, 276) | 4.45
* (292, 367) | 4.54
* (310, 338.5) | 3.83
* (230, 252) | 4.16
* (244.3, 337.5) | 4.38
